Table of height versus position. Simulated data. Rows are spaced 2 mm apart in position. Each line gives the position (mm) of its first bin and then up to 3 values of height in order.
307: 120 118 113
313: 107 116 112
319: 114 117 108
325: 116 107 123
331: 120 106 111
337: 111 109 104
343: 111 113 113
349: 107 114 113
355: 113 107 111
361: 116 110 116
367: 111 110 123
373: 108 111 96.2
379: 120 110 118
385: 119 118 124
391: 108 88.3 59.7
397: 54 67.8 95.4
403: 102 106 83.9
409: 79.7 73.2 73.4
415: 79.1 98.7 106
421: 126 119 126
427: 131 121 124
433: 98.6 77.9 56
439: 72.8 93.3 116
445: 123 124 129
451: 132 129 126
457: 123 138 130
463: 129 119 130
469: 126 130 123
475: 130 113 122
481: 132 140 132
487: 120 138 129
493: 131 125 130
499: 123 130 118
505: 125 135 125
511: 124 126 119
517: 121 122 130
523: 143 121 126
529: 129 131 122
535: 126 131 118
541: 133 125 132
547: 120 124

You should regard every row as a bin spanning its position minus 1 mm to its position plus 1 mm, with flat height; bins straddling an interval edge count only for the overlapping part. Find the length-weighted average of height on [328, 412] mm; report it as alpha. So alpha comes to 105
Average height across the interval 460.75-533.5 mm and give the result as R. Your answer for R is 127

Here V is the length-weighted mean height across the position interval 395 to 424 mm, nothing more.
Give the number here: 89.2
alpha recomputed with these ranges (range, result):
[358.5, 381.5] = 112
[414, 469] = 114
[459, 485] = 128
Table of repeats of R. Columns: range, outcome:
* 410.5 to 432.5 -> 108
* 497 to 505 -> 125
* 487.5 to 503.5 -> 128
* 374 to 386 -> 112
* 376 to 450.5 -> 101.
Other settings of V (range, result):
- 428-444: 95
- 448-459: 129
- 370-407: 101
